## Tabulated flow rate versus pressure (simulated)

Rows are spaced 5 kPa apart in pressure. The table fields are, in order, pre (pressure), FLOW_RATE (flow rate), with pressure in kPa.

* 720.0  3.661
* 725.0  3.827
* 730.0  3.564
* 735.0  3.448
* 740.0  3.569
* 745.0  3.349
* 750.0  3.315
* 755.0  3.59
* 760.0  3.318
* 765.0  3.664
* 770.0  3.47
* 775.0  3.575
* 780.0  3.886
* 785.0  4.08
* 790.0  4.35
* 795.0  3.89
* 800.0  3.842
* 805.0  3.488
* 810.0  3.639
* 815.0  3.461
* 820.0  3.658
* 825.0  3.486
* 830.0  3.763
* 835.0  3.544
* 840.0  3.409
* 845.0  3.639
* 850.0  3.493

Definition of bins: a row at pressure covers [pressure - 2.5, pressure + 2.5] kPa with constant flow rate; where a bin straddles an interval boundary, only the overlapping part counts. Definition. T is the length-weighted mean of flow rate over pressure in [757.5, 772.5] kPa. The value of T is 3.48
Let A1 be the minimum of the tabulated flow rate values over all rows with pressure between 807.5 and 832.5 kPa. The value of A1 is 3.461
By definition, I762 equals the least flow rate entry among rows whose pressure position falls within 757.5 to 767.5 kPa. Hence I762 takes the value 3.318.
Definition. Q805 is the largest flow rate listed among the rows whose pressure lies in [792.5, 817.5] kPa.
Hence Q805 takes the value 3.89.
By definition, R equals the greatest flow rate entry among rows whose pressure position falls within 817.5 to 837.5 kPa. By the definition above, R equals 3.763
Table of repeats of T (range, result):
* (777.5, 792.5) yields 4.11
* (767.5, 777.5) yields 3.52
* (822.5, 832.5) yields 3.62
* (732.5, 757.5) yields 3.45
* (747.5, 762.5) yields 3.41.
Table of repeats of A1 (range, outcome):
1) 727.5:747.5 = 3.349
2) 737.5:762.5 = 3.315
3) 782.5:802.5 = 3.842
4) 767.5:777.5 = 3.47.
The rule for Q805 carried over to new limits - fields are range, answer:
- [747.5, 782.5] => 3.886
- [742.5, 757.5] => 3.59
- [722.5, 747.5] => 3.827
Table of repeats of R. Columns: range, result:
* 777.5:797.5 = 4.35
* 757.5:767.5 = 3.664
